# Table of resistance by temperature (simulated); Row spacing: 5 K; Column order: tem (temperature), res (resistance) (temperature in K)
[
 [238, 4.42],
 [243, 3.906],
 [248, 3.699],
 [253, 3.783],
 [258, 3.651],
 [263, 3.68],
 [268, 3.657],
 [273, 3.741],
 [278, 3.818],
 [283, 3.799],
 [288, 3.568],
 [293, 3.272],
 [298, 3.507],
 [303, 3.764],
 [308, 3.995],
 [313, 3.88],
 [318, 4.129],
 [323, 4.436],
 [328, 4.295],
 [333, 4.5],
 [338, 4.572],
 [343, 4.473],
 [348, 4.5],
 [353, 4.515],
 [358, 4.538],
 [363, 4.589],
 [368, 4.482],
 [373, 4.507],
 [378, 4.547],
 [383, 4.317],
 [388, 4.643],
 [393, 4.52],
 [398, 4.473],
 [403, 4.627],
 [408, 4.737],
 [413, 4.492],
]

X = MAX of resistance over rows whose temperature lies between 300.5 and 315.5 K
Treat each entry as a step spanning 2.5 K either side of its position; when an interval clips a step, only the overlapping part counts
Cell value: 3.995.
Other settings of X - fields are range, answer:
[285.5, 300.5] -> 3.568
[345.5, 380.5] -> 4.589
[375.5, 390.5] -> 4.643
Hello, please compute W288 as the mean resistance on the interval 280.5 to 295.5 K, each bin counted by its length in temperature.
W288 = 3.55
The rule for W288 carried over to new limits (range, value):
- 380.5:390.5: 4.48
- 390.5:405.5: 4.54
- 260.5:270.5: 3.67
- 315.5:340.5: 4.39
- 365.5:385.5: 4.46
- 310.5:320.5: 4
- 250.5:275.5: 3.7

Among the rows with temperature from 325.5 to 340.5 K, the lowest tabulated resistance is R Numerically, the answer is 4.295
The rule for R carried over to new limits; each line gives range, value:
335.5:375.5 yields 4.473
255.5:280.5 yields 3.651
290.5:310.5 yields 3.272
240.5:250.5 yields 3.699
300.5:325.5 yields 3.764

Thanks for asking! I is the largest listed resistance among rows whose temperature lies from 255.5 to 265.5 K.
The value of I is 3.68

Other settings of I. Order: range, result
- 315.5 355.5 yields 4.572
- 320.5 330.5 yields 4.436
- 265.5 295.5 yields 3.818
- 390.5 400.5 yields 4.52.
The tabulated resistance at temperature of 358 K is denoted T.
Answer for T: 4.538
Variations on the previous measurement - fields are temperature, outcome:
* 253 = 3.783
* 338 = 4.572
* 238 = 4.42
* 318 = 4.129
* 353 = 4.515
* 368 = 4.482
